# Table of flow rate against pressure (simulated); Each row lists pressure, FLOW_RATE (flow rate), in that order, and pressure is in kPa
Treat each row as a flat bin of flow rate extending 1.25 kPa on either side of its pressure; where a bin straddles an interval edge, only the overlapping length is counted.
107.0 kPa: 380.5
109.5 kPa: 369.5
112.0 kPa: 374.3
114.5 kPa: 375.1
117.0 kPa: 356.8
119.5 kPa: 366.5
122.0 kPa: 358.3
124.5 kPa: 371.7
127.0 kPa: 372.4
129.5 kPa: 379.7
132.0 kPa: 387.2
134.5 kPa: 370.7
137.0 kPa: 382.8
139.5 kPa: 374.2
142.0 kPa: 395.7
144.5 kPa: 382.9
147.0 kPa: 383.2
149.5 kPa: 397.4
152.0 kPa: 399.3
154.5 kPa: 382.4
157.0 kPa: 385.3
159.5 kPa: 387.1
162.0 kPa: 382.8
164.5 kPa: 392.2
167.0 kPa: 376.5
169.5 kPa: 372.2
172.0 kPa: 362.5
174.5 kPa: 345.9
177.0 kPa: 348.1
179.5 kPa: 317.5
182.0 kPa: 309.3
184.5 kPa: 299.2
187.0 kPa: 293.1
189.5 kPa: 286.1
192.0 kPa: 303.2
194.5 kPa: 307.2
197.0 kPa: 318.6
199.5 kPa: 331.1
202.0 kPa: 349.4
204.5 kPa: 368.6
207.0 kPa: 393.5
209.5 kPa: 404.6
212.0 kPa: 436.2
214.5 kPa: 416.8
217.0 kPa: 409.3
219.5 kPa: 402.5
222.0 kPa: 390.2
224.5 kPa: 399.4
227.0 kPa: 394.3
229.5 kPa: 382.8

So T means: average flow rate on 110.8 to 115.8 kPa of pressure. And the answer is 375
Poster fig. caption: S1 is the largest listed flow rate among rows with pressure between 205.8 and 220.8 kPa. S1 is 436.2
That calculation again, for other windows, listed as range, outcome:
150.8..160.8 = 399.3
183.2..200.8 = 331.1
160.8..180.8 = 392.2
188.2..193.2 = 303.2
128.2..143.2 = 395.7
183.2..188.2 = 299.2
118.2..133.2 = 387.2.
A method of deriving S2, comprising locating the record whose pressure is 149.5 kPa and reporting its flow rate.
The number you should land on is 397.4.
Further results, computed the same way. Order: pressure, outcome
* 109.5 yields 369.5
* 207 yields 393.5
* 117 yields 356.8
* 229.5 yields 382.8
